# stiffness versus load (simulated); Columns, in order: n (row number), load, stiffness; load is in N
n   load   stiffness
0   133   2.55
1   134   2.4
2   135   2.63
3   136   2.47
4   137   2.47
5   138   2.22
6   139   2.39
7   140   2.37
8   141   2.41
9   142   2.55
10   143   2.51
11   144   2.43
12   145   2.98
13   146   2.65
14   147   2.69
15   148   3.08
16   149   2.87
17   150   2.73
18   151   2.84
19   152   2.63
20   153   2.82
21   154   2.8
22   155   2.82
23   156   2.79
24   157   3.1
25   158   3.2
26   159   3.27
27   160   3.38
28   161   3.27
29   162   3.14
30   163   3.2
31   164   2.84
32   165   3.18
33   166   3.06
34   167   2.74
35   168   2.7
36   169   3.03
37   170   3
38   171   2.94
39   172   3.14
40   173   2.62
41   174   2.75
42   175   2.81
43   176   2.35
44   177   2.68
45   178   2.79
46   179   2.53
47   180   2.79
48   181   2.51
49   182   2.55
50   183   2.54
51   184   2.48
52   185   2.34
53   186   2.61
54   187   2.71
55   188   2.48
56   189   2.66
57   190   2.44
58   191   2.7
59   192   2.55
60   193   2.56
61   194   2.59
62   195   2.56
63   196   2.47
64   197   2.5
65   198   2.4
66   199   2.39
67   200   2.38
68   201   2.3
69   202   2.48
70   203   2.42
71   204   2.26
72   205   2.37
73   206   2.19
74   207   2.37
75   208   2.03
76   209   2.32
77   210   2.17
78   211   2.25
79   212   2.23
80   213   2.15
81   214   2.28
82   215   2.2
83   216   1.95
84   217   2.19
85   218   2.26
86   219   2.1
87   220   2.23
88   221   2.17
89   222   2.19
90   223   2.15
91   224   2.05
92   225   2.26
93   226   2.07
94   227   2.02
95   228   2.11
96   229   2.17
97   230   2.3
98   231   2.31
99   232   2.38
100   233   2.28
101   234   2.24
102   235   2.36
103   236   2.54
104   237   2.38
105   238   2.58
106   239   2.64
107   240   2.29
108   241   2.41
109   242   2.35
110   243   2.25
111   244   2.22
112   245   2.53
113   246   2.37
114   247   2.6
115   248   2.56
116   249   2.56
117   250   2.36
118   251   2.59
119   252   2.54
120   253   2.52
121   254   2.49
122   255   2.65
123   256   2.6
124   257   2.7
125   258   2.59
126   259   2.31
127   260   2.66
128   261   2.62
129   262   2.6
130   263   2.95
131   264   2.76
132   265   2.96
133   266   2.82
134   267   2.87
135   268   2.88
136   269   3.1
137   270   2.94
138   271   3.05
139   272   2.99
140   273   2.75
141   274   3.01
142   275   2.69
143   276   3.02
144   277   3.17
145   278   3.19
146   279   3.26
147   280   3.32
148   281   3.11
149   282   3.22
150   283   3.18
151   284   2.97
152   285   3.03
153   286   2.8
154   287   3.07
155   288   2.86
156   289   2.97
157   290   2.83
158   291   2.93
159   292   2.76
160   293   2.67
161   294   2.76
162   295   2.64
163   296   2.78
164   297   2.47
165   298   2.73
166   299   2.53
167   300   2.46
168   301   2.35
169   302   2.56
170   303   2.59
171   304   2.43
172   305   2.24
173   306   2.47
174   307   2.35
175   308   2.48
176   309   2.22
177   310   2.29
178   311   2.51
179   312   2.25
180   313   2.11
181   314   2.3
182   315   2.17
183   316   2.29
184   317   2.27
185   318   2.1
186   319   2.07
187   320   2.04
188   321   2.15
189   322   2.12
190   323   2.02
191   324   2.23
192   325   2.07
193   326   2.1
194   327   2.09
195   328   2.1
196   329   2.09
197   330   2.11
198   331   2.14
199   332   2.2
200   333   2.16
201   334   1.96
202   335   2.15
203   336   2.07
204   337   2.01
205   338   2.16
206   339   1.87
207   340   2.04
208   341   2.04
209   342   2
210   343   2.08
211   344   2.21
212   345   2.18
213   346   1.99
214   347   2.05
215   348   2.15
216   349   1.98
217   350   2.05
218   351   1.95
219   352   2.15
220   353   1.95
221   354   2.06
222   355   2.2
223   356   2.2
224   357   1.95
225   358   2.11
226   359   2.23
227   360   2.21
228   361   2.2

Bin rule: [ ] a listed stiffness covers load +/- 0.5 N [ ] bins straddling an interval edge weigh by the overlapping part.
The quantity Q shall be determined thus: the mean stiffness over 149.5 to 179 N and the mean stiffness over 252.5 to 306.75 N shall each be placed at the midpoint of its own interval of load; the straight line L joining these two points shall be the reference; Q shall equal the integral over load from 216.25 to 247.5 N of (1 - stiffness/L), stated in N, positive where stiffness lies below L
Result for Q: 6.1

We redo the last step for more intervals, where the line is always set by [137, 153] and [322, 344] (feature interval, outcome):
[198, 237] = 2.78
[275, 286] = -4.31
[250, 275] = -4.96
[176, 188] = -0.29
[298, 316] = -1.83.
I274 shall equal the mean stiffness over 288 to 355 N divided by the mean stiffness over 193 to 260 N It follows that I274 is 0.96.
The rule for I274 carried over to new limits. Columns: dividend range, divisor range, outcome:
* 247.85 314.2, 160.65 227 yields 1.09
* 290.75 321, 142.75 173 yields 0.83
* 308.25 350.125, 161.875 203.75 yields 0.80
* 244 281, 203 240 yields 1.23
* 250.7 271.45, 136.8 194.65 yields 0.99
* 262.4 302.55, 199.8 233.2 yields 1.30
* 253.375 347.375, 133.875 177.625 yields 0.90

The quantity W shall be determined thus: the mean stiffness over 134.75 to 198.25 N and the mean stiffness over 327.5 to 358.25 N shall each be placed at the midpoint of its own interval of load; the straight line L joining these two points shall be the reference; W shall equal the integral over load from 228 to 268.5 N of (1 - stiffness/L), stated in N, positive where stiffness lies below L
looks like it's -1.6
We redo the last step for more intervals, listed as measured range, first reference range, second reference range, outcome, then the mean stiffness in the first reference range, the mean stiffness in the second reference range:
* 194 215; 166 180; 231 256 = 2.4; 2.79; 2.45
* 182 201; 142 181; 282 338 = 1.8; 2.86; 2.41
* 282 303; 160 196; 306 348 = -4.5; 2.74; 2.15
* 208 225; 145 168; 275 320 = 3.9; 2.95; 2.65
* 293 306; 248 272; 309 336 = -1.0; 2.7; 2.16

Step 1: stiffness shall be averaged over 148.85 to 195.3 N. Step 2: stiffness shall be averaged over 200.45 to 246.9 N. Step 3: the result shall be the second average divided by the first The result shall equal 0.81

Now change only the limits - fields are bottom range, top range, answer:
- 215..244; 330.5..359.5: 0.92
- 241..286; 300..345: 0.79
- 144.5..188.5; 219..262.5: 0.84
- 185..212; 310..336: 0.89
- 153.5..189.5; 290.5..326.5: 0.84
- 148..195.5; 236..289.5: 0.99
